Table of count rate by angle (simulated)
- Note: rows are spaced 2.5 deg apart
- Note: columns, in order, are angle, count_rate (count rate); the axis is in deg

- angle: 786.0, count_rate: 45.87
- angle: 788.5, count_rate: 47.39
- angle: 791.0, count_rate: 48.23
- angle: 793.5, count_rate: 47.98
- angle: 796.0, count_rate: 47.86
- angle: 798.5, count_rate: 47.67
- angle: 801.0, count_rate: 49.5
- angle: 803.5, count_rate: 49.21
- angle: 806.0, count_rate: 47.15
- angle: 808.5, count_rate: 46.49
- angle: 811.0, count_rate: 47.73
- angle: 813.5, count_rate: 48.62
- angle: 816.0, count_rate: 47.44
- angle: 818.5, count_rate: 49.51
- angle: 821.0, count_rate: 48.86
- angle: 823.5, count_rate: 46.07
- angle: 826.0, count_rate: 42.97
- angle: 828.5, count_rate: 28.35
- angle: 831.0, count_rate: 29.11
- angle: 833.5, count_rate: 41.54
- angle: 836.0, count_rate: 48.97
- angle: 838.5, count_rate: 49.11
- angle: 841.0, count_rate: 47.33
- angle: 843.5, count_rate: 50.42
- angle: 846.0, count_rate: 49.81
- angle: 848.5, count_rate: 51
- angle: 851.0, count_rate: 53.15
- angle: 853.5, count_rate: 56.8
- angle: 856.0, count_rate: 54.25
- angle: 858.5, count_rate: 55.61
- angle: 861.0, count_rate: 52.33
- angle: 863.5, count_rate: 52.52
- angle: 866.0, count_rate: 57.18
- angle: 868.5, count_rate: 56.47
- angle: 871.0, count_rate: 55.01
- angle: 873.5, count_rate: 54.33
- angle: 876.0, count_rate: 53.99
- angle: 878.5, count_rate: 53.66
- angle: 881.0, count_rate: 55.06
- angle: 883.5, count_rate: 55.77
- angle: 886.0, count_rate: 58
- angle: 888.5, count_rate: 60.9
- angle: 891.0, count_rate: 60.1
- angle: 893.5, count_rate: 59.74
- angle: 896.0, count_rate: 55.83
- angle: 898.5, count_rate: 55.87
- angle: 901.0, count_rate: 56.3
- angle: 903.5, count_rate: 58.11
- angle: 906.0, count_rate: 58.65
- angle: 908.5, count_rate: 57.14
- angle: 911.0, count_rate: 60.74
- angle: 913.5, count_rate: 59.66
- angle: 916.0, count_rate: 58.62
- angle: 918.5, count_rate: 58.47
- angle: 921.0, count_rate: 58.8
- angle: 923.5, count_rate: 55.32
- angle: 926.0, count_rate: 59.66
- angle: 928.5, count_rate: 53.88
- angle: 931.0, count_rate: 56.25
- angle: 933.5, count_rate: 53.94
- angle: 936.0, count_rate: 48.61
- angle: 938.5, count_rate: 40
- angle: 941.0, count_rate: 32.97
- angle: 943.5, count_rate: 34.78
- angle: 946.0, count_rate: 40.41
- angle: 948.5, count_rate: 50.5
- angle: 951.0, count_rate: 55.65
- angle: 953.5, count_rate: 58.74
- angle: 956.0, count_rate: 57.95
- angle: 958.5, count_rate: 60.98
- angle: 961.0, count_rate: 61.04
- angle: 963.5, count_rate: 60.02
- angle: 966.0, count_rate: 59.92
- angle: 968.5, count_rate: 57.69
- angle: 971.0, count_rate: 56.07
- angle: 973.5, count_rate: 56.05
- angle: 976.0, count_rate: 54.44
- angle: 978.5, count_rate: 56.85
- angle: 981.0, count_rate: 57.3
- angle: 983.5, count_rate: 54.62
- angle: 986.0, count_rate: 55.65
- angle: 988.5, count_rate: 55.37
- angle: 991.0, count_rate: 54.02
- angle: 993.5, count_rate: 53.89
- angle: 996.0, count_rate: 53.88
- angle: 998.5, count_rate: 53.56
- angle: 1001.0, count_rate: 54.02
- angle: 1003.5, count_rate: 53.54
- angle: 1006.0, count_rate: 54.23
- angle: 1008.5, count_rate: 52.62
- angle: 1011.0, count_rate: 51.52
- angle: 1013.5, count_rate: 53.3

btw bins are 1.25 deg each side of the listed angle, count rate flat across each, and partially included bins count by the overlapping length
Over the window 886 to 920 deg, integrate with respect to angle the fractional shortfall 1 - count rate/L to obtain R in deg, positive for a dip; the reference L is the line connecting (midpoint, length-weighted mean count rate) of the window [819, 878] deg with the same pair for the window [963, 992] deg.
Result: -4.0 deg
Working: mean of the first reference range 49.4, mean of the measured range 58.5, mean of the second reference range 56.4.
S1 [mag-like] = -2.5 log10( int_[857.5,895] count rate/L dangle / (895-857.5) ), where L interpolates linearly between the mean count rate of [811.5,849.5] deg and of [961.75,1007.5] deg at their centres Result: -0.160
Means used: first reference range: 45.3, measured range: 56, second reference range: 55.7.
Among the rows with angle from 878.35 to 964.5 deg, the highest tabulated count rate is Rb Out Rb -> 61.04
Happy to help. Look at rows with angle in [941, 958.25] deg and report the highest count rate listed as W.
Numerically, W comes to 58.74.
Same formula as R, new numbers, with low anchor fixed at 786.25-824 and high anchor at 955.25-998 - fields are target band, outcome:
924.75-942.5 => 1.75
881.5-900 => -1.96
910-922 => -1.25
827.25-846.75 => 2.65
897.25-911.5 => -1.24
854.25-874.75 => -1.51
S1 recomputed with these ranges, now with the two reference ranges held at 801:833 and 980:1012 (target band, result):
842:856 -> -0.14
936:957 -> 0.11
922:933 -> -0.12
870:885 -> -0.15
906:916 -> -0.19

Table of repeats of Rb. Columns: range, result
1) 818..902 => 60.9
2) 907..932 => 60.74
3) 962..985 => 60.02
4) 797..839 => 49.51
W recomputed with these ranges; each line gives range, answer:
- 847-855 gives 56.8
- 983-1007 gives 55.65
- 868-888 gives 58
